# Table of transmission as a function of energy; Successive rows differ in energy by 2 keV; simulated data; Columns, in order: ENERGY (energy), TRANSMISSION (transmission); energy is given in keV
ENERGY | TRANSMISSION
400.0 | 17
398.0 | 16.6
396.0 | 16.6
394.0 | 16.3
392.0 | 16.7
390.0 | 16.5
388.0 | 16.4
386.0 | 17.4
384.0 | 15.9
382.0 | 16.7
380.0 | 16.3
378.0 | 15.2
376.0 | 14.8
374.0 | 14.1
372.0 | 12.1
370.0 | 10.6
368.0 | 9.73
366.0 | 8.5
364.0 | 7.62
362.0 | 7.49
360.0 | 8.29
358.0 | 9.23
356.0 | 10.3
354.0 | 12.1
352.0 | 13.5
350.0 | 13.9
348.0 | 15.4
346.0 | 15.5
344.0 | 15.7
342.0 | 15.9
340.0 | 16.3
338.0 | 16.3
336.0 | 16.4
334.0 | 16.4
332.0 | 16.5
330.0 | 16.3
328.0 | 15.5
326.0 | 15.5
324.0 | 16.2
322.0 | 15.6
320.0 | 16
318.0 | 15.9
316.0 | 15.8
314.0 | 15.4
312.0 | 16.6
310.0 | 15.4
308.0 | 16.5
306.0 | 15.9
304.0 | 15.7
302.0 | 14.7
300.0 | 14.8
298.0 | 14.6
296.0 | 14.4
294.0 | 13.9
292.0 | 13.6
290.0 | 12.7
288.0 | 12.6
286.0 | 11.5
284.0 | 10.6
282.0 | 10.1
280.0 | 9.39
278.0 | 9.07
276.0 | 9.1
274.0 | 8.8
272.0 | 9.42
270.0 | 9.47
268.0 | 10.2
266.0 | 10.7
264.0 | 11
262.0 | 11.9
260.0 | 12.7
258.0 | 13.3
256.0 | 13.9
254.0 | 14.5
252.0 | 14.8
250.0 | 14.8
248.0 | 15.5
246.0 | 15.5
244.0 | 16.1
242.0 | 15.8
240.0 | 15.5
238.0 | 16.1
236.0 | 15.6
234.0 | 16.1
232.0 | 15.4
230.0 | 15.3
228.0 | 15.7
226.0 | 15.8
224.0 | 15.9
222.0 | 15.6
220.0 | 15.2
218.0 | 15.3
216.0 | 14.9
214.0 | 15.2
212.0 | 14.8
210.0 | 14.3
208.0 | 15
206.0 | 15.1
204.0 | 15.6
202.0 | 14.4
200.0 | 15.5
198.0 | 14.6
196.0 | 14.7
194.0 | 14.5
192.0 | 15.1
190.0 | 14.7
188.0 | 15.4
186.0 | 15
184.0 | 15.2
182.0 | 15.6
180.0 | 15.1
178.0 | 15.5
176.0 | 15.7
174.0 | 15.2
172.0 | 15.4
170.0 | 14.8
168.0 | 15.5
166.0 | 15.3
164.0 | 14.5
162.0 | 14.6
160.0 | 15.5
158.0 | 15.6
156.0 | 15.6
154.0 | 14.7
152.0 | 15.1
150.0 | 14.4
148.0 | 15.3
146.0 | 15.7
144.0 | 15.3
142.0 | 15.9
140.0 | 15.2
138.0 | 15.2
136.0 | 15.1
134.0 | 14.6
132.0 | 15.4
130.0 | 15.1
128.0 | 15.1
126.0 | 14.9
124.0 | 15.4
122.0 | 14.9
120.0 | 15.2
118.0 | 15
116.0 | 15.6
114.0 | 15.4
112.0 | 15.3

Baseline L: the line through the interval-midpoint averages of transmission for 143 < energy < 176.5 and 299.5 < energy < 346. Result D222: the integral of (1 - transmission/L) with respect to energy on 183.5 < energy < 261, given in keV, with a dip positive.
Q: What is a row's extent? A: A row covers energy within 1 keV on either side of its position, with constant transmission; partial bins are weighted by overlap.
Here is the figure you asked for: 1.82 keV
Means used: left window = 15.2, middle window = 15.1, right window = 15.9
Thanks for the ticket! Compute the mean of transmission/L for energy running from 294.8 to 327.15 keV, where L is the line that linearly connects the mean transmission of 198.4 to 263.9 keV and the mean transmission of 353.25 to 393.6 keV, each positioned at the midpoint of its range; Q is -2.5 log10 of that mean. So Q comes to -0.13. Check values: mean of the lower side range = 15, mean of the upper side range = 12.9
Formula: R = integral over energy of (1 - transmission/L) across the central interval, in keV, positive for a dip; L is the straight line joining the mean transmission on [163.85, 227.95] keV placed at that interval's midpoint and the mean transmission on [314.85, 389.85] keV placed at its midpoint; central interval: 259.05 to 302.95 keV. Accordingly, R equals 8.98 keV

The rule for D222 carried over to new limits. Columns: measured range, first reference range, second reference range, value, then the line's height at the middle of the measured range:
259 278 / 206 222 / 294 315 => 6.1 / 15.2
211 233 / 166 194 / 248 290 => -3.1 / 13.5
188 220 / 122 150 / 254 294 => -4.1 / 13.2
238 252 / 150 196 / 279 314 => -1.2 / 14.3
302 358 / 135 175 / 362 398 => -3.8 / 14.3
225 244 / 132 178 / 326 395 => -1.3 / 14.7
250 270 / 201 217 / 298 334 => 3.7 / 15.3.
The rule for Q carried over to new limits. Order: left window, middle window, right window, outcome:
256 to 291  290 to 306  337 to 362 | -0.24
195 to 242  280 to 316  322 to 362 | 0.05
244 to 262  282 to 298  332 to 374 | 0.08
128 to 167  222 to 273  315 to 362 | 0.06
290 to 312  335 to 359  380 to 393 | 0.11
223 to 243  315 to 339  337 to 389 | -0.15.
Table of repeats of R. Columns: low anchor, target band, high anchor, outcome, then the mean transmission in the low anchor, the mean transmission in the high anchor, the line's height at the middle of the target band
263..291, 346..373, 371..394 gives 6.7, 10.3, 15.7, 14.5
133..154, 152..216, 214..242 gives 1.1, 15.2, 15.6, 15.4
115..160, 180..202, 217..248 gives 0.6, 15.2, 15.7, 15.5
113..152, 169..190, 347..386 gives -0.9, 15.2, 12.3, 14.6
